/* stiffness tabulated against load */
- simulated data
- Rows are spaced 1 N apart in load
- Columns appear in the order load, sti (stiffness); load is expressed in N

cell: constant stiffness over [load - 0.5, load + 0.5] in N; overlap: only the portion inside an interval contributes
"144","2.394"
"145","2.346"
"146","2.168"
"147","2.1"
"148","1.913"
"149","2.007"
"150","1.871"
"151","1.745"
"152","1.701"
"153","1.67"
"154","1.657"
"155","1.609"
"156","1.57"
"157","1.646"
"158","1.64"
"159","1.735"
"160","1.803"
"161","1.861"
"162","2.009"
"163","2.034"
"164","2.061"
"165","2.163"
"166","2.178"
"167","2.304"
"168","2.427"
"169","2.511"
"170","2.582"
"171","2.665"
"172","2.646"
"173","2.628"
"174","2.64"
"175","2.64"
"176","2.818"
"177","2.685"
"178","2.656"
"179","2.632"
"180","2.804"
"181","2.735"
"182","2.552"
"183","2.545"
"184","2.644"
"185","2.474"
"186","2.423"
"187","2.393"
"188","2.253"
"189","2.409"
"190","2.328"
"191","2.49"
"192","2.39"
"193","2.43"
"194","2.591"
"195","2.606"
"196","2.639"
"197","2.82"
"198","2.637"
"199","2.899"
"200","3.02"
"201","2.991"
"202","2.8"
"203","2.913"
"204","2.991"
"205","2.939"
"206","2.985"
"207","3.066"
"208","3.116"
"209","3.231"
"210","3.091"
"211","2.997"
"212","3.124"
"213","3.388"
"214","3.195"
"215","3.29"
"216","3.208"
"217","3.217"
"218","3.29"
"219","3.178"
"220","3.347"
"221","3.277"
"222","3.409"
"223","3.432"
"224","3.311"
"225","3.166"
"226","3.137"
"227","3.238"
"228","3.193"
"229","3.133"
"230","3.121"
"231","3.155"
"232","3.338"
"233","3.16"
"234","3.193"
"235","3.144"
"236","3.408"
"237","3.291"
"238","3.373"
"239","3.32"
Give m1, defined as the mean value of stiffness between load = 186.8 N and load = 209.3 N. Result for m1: 2.74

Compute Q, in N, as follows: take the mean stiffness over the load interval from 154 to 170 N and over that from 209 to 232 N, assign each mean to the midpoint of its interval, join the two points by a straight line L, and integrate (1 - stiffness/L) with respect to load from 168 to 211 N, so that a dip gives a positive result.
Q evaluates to -2.49 N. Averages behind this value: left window 1.98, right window 3.23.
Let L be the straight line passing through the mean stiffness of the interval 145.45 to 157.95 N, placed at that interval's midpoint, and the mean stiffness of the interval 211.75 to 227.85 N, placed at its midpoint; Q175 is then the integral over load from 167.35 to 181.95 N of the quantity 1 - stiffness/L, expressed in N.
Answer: -2.2 N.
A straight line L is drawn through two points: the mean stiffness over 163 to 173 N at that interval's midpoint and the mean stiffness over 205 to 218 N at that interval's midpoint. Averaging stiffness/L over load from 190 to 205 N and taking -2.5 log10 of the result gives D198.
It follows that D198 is 0.07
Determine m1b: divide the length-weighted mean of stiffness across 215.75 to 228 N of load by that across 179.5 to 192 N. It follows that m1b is 1.31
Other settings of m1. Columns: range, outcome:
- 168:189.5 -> 2.58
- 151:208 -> 2.43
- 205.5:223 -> 3.21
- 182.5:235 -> 2.96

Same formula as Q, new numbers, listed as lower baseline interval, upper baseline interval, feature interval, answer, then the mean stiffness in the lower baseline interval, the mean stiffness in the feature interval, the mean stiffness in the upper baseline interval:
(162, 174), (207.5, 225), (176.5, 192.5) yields 0.84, 2.38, 2.53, 3.24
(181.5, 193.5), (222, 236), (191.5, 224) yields -2.20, 2.44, 3.02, 3.22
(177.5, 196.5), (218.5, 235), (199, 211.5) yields -0.69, 2.53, 3.01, 3.23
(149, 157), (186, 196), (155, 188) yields -4.16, 1.71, 2.33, 2.44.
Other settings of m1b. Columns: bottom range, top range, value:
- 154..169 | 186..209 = 1.40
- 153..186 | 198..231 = 1.37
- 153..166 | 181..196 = 1.36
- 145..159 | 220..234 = 1.79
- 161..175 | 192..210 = 1.21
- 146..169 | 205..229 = 1.67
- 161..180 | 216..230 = 1.32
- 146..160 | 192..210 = 1.61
